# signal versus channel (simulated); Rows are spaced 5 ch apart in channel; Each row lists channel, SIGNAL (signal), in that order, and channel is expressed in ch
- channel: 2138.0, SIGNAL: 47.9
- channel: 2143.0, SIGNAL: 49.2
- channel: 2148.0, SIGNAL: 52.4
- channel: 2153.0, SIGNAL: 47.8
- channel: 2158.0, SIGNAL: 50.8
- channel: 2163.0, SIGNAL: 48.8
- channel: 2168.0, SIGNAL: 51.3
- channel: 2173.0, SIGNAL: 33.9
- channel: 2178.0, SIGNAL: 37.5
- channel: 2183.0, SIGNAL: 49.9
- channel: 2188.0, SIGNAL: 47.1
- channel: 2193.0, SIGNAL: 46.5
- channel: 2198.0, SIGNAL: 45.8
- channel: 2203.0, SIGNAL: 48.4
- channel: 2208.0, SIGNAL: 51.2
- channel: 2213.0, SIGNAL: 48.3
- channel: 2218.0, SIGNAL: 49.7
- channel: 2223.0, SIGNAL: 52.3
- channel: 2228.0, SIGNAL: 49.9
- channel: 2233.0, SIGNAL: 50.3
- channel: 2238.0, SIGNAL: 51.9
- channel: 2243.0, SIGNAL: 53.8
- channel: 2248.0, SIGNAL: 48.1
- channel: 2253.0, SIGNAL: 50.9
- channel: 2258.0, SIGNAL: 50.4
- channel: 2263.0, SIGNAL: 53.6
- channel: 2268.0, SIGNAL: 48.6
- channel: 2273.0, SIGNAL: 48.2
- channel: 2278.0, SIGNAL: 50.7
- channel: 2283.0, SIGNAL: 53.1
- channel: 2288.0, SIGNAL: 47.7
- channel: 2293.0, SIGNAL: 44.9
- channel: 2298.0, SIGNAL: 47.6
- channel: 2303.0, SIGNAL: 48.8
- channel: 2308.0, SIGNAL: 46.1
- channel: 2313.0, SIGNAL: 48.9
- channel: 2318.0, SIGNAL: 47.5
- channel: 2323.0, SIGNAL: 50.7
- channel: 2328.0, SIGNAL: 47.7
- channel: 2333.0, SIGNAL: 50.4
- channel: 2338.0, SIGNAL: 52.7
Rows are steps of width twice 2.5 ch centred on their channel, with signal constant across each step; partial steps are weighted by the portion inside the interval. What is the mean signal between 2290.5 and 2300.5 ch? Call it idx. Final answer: 46.2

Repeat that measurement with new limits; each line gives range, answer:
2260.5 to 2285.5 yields 50.8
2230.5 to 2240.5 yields 51.1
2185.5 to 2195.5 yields 46.8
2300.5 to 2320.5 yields 47.8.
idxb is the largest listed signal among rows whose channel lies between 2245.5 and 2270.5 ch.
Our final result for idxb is 53.6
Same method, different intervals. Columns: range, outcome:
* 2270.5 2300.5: 53.1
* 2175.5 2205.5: 49.9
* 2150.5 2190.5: 51.3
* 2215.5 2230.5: 52.3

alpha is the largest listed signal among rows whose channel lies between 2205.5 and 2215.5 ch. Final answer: 51.2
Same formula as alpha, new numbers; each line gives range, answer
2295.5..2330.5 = 50.7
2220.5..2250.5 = 53.8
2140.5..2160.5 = 52.4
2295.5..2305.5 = 48.8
